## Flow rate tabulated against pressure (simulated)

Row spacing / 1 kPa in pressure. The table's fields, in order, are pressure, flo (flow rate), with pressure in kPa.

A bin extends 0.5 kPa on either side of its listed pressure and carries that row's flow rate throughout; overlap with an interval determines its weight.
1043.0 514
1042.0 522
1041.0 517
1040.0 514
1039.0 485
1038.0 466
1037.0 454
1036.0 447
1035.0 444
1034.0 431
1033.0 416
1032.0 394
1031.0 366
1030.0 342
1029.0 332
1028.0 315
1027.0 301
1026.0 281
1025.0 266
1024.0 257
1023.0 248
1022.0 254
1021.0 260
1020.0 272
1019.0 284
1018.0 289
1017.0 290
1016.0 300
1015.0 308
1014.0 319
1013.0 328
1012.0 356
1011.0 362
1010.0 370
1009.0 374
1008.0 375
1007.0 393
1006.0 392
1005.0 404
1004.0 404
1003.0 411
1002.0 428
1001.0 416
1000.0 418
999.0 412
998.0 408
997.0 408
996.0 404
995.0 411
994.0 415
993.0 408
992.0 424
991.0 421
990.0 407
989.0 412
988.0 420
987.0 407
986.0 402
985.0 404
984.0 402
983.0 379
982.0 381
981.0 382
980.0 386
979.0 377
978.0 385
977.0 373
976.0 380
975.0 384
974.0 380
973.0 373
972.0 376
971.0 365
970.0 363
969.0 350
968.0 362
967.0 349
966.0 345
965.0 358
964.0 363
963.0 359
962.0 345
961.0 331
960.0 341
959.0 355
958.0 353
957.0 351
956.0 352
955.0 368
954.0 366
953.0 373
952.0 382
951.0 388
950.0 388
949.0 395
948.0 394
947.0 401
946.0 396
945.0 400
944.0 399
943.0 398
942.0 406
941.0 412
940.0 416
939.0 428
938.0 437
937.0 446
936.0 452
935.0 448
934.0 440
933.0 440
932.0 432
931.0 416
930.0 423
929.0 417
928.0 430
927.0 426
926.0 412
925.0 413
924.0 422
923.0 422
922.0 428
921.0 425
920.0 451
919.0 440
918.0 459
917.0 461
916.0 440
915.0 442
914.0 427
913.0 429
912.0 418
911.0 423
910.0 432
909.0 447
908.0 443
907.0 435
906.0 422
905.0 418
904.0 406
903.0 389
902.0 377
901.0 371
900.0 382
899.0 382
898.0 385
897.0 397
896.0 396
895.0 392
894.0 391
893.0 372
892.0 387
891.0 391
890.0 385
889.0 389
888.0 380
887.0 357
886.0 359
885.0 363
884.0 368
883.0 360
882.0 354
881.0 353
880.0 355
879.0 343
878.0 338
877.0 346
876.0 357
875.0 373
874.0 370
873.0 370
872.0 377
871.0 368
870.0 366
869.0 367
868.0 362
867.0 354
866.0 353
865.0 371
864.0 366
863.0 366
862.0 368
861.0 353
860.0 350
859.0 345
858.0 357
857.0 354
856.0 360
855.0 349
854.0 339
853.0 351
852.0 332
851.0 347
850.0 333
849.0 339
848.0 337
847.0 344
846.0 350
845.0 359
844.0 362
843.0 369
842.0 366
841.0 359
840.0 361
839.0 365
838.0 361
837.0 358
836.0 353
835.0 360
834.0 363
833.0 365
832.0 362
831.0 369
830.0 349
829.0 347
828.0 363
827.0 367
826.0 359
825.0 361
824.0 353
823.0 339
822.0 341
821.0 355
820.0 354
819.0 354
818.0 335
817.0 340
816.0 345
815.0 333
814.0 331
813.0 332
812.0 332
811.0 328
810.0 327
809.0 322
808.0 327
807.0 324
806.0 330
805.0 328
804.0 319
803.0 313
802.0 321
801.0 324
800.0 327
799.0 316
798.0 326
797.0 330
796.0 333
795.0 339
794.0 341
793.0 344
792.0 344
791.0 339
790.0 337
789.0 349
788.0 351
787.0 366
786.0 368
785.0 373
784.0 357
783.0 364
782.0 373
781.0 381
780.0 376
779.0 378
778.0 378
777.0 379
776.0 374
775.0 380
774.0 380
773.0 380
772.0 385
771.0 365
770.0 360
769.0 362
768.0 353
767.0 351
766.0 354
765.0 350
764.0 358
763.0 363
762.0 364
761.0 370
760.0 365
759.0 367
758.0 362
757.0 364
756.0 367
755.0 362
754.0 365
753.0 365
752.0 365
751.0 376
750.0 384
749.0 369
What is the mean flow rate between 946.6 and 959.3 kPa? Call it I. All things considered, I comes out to 374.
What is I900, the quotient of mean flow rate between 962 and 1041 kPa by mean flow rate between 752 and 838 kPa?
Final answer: 1.06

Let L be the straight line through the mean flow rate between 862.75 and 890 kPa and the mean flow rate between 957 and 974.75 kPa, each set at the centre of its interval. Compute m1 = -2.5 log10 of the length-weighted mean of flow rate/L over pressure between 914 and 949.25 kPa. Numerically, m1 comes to -0.18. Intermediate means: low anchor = 363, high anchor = 357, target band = 425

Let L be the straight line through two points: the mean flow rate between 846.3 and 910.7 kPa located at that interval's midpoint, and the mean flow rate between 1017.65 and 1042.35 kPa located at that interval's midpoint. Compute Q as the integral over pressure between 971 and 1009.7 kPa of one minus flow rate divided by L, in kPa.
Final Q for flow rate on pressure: -3.2 kPa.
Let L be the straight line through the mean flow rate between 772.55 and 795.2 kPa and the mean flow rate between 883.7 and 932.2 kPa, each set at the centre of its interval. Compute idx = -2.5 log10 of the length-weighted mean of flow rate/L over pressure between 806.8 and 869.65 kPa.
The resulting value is 0.10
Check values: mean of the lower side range 363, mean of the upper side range 410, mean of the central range 351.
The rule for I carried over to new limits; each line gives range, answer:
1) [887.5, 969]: 402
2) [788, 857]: 344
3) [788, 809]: 331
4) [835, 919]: 376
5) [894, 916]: 410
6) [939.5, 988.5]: 378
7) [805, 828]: 341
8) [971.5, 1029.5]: 364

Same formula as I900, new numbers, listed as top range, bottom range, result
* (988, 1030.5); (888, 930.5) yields 0.86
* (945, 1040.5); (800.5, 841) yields 1.08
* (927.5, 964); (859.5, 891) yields 1.09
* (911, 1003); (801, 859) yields 1.16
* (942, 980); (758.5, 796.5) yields 1.03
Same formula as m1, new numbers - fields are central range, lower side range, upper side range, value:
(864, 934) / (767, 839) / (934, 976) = -0.073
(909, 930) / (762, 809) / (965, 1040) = -0.182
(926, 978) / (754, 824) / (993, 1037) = -0.097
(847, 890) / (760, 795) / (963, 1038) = 0.024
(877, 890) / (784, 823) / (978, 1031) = -0.041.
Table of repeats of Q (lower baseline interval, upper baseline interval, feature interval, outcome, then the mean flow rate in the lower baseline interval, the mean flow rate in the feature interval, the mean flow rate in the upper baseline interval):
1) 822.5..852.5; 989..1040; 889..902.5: -1.0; 355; 385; 369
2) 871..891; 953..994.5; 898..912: -1.6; 364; 409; 377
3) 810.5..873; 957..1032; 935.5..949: -2.0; 353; 414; 362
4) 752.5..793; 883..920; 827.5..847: 1.3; 364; 360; 404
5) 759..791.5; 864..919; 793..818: 2.8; 365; 329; 388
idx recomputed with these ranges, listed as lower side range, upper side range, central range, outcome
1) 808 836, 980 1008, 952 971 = 0.11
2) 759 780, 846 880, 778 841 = 0.05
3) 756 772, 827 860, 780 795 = 0.01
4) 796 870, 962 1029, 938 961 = -0.08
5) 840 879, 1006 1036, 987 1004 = -0.23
